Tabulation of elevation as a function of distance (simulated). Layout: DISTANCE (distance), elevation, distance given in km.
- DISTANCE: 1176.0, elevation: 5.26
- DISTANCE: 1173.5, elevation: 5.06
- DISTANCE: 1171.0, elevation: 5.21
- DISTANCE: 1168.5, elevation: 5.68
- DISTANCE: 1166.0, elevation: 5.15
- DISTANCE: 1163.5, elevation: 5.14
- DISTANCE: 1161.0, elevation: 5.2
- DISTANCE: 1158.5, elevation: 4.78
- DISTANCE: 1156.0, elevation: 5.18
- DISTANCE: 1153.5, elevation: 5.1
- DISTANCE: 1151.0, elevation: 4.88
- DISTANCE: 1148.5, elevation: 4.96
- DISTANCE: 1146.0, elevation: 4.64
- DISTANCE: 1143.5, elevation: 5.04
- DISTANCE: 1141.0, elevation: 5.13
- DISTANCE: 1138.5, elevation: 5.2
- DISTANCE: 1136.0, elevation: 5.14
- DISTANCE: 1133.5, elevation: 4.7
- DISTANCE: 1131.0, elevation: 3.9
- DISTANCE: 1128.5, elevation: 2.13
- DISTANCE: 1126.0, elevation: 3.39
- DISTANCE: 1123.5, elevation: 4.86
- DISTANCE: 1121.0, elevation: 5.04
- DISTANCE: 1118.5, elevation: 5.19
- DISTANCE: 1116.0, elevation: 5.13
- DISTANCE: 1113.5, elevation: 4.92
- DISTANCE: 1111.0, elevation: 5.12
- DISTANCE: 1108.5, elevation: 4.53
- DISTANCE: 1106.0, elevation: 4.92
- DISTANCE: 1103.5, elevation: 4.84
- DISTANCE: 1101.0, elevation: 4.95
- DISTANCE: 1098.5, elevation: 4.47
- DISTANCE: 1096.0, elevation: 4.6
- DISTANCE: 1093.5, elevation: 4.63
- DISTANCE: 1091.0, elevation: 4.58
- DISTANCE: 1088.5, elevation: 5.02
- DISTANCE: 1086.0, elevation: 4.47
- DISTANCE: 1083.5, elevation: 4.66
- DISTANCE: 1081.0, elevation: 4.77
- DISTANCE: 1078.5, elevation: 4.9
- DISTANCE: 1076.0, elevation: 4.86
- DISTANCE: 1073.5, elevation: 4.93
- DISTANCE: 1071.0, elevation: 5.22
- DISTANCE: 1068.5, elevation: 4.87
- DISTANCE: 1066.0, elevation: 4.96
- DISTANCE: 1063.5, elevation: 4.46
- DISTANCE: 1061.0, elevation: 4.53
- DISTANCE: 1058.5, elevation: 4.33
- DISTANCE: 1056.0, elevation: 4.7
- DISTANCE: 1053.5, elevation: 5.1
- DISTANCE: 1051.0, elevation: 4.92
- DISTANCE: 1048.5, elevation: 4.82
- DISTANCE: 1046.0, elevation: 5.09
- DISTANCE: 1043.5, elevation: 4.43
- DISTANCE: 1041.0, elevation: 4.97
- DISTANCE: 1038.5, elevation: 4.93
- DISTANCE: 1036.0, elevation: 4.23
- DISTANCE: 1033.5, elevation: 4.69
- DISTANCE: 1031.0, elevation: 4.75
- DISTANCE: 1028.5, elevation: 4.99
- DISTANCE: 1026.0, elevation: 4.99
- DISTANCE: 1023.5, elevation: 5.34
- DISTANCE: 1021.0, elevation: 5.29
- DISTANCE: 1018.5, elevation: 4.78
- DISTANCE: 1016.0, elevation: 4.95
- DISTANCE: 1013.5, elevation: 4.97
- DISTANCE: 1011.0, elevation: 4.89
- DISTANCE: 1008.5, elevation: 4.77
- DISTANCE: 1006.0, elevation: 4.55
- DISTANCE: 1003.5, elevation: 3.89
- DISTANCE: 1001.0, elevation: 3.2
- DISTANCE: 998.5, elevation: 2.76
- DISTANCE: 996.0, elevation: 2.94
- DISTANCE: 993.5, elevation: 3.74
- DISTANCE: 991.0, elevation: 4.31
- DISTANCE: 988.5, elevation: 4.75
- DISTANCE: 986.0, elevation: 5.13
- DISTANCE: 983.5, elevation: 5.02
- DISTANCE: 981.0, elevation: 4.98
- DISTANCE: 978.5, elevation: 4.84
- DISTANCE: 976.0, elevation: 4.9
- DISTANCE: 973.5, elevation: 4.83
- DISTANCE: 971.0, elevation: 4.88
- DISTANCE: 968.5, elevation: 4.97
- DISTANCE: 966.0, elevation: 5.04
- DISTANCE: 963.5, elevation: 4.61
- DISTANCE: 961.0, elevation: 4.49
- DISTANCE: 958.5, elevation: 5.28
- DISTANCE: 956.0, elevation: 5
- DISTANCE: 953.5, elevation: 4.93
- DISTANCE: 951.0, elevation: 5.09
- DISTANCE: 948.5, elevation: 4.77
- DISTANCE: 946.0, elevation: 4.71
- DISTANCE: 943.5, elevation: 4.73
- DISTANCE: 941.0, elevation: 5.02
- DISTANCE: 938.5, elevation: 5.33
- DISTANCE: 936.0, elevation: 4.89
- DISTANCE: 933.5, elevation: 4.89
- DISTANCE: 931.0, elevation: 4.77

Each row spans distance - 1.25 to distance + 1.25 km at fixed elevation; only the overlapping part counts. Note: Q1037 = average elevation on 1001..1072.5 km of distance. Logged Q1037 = 4.77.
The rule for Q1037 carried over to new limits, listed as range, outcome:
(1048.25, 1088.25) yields 4.79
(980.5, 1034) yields 4.52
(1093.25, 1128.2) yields 4.69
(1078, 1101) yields 4.69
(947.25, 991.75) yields 4.89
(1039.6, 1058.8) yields 4.82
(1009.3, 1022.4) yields 4.97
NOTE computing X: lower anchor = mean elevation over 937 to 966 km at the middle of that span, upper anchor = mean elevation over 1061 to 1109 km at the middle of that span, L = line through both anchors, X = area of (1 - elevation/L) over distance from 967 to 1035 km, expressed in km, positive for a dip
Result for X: 3.7 km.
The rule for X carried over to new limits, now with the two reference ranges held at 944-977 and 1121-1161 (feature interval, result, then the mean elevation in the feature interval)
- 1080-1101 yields 0.2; 4.67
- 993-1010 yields 3.9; 3.71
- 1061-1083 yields -0.5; 4.84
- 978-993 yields 0.2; 4.78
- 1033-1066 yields 0.3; 4.72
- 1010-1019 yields -0.2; 4.91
